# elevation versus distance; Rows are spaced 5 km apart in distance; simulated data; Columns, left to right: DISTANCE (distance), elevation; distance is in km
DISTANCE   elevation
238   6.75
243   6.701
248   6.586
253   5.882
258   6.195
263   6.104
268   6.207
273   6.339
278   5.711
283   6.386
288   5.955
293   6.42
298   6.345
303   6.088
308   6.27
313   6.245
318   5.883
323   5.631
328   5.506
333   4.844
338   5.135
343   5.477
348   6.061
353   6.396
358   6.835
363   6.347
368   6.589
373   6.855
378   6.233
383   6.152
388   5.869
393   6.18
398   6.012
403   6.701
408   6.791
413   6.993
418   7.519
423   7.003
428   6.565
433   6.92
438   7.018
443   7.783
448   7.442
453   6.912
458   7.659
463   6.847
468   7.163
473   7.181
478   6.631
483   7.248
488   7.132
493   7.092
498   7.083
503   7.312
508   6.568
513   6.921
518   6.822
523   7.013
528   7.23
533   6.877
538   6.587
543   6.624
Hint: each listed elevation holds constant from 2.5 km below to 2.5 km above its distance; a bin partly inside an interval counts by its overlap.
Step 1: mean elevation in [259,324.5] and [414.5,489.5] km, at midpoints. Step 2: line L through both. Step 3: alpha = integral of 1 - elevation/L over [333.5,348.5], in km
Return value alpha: 2.4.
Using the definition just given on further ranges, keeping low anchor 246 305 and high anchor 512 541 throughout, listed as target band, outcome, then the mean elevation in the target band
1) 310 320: 0.3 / 6.08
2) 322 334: 1.9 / 5.35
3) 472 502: -1.2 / 7.07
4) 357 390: 0.3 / 6.4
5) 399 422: -1.3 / 6.94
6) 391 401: 0.6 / 6.12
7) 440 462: -2.3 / 7.4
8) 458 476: -1.1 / 7.13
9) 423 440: -0.6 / 6.85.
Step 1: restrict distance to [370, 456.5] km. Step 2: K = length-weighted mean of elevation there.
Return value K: 6.77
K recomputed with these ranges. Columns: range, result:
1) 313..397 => 6.01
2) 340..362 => 6.18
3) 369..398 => 6.25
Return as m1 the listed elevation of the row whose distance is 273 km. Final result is 6.339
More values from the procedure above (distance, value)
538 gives 6.587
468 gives 7.163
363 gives 6.347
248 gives 6.586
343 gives 5.477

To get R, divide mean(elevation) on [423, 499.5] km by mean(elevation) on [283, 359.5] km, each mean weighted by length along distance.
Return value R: 1.20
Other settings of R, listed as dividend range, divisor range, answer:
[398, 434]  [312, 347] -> 1.24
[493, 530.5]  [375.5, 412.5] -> 1.11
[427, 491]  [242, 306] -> 1.15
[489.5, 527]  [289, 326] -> 1.14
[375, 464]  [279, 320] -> 1.10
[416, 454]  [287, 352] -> 1.22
